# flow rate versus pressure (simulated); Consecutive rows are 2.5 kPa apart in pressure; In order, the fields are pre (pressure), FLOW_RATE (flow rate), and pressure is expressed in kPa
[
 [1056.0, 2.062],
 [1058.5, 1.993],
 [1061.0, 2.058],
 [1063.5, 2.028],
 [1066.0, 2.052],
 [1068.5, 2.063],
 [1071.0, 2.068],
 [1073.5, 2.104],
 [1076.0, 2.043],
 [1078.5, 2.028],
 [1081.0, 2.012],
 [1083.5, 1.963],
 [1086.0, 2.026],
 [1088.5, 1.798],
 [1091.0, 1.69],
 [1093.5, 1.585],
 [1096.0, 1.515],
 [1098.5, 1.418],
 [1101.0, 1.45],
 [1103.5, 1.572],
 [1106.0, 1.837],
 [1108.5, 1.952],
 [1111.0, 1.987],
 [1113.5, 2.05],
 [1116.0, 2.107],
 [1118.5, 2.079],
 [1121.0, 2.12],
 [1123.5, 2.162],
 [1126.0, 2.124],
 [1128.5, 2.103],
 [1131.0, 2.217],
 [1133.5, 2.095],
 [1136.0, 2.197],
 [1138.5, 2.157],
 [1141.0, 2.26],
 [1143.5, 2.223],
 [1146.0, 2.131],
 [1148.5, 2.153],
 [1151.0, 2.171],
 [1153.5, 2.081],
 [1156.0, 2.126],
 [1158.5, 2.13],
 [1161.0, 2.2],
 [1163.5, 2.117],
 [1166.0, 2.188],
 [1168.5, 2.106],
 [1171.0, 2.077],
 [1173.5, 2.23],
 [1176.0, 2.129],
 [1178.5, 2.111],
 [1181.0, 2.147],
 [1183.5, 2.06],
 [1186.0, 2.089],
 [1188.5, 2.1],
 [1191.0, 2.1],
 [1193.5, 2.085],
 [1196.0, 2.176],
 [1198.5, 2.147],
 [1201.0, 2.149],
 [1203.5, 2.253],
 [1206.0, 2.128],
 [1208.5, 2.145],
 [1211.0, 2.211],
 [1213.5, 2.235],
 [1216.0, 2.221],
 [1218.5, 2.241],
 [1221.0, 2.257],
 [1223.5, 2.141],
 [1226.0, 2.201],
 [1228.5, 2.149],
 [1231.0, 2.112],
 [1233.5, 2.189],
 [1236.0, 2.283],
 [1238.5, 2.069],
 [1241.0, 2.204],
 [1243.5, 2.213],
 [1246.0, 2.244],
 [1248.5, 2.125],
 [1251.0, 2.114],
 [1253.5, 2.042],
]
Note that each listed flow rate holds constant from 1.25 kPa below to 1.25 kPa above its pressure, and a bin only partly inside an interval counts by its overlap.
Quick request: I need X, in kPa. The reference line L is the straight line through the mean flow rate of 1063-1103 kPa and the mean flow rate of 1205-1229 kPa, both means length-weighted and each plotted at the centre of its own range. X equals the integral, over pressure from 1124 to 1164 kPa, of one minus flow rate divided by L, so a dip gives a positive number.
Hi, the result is -2.9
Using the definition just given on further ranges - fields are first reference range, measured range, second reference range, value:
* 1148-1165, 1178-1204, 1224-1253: 0.3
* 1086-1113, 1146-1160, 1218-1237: -1.6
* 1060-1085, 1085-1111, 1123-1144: 5.0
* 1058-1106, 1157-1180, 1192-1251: -0.9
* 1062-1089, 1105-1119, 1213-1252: 0.4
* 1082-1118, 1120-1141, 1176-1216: -2.8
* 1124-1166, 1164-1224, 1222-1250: 0.3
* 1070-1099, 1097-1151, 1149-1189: -0.8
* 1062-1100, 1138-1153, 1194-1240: -1.1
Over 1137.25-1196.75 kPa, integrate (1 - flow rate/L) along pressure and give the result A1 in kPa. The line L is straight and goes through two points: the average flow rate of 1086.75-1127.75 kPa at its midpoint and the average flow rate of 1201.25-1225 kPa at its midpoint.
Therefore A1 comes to -2.8 kPa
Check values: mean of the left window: 1.85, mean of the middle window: 2.14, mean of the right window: 2.2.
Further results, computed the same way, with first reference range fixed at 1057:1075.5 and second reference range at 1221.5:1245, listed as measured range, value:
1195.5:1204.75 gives -0.1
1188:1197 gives 0.1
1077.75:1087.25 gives 0.3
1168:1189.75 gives 0.2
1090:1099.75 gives 2.5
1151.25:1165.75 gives -0.1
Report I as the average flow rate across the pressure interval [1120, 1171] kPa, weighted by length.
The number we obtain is 2.15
